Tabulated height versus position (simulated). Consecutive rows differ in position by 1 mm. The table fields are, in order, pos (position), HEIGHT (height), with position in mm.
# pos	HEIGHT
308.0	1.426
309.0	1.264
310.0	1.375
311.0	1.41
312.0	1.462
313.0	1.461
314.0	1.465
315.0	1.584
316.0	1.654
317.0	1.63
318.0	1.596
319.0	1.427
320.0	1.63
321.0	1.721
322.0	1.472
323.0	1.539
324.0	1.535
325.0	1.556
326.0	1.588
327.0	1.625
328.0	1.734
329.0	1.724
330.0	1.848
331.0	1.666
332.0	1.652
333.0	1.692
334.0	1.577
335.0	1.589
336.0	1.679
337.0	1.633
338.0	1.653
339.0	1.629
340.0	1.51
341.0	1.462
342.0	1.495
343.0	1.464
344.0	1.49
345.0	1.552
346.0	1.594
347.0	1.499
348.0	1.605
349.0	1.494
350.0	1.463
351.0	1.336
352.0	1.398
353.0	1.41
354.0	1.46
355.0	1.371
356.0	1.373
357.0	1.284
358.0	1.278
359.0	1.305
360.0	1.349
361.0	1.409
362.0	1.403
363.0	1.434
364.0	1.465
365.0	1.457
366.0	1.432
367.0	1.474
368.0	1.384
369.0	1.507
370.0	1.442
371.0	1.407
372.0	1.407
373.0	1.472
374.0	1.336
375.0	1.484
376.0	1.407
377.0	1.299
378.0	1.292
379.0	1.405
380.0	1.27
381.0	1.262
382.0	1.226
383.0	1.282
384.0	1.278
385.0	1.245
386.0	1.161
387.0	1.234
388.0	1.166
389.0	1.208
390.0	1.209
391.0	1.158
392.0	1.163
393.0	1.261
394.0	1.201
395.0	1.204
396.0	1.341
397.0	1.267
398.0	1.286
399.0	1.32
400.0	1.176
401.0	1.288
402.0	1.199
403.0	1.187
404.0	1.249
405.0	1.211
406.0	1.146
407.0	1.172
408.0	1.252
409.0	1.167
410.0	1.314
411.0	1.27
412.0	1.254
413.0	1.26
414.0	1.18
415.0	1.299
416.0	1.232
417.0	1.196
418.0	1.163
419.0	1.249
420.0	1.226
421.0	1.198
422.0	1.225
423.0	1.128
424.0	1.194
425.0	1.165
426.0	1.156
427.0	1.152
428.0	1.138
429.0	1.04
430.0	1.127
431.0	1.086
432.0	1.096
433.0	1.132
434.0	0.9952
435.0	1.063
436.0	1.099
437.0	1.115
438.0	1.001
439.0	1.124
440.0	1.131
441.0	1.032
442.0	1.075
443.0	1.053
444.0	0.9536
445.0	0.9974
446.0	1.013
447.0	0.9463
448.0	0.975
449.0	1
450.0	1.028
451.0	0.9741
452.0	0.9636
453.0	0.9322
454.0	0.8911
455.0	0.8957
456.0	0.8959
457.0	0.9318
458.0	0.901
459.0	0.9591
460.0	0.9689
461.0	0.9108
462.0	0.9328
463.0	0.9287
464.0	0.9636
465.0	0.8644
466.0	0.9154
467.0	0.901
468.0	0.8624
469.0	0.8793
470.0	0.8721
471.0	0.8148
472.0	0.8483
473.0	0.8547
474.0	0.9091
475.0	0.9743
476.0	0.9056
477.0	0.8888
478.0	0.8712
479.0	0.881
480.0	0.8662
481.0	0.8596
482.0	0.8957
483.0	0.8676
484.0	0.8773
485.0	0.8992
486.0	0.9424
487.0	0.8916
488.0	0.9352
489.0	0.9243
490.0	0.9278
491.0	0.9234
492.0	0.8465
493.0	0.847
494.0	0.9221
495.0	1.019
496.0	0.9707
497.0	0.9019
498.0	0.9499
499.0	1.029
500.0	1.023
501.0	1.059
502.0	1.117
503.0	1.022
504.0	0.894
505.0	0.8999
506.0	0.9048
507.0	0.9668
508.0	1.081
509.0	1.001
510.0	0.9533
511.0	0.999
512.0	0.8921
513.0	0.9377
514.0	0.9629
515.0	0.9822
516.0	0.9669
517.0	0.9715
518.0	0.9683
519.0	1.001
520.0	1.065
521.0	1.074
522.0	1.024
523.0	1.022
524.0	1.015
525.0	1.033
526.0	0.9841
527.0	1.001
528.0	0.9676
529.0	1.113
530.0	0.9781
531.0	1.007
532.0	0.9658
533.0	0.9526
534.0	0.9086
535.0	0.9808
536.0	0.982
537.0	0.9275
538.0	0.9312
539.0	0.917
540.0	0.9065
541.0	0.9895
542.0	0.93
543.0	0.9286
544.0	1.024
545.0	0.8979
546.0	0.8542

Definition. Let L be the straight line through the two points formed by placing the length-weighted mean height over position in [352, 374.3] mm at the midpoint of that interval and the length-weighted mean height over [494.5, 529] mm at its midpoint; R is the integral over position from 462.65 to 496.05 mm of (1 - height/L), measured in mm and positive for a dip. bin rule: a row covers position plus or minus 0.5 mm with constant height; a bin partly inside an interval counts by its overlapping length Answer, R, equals 5.7 mm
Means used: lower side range 1.4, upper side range 0.992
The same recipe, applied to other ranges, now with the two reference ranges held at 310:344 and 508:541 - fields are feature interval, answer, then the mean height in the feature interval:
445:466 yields 4.4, 0.944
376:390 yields 1.5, 1.26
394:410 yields 1.4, 1.23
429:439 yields 1.4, 1.08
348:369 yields 1.1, 1.41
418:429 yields 1.0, 1.18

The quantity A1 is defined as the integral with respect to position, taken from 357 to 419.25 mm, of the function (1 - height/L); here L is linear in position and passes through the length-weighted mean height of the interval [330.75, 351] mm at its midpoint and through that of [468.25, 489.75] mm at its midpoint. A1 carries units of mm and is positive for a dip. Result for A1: 1.86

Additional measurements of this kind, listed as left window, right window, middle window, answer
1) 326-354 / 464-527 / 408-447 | 2.57 mm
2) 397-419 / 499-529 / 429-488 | 8.63 mm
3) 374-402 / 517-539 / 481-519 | 3.48 mm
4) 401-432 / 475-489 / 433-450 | 0.66 mm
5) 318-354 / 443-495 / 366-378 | -0.20 mm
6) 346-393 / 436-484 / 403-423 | -1.10 mm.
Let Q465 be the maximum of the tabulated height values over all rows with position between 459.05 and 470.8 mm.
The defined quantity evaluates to 0.9689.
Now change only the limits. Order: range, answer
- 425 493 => 1.165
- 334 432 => 1.679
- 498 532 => 1.117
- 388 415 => 1.341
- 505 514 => 1.081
